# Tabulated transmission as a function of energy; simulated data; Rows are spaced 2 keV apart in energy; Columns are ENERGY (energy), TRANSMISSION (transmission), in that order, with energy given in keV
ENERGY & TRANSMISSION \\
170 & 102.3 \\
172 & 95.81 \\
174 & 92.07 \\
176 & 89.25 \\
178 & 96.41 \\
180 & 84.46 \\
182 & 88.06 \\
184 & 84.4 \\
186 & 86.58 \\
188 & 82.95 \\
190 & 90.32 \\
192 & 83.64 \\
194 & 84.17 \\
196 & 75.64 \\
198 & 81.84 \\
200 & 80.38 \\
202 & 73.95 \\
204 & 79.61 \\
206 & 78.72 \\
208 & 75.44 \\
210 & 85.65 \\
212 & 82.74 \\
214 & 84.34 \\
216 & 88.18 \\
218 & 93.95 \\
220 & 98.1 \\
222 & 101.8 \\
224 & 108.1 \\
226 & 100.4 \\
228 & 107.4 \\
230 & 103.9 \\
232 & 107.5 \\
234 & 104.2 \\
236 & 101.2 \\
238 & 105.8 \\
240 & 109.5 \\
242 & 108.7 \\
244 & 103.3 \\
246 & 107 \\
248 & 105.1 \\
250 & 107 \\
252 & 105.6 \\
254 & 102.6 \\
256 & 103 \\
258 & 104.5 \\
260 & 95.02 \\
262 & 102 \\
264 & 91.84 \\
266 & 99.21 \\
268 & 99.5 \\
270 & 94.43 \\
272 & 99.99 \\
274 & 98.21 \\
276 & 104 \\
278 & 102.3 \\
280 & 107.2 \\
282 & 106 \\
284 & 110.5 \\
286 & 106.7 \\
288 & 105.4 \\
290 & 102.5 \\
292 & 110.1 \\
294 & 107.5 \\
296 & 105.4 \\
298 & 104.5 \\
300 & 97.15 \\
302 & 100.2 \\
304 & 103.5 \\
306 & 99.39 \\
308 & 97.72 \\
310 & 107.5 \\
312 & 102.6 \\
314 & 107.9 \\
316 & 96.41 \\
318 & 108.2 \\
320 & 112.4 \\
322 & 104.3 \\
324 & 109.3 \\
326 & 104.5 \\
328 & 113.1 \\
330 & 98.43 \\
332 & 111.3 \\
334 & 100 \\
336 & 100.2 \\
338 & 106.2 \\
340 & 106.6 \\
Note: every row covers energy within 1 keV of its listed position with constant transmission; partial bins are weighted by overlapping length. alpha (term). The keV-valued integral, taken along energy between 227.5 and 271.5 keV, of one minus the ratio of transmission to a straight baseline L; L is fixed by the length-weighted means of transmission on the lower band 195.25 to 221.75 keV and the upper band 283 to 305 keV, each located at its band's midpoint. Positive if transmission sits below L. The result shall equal -4.44 keV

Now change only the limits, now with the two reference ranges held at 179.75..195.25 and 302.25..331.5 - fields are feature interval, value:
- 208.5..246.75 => -3.4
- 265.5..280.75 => -0.4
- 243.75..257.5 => -1.5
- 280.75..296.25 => -1.0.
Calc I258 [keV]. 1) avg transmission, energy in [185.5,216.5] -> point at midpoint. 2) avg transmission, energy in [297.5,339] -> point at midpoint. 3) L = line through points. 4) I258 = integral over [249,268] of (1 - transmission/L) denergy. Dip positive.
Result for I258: -1.7 keV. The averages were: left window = 82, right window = 104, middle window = 101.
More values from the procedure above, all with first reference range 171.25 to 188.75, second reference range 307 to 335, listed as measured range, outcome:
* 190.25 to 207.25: 2.0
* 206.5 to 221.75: 0.9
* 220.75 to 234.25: -1.5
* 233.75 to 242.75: -1.0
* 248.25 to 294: -1.5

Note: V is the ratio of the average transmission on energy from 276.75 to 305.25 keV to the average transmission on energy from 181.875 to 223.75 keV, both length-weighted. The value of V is 1.23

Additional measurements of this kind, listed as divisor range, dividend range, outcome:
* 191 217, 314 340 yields 1.30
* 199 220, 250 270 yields 1.21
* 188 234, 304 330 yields 1.17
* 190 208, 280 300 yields 1.32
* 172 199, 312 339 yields 1.22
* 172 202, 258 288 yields 1.18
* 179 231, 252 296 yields 1.17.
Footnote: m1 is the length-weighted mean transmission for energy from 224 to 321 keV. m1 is 104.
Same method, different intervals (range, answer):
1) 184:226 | 86.1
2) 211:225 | 93.9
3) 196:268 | 96.5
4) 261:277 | 98.6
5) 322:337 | 105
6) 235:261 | 104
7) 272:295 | 105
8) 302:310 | 101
